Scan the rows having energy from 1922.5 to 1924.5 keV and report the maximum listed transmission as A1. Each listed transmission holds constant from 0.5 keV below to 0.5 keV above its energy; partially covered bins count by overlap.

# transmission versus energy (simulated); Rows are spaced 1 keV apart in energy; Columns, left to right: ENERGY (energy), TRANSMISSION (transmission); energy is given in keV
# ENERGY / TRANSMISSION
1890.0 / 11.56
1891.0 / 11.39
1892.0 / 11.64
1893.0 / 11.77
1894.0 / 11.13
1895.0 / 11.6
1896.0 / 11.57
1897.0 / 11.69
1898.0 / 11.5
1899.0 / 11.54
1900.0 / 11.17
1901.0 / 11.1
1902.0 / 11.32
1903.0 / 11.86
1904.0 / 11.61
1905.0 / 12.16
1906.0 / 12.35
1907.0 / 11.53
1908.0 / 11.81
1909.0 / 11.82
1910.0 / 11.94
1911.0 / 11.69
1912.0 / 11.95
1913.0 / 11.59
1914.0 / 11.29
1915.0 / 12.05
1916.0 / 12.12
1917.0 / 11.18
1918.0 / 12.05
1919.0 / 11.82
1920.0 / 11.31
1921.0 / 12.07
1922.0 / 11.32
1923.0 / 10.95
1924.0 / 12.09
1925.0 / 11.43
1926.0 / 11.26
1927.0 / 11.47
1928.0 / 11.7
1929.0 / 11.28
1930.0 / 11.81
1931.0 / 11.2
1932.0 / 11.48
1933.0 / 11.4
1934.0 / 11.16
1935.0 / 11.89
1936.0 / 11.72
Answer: 12.09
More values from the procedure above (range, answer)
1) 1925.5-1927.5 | 11.47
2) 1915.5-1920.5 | 12.12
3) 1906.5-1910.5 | 11.94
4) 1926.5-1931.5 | 11.81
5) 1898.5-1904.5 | 11.86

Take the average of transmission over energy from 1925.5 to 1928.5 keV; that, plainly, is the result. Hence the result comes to 11.5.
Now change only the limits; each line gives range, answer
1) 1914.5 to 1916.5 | 12.1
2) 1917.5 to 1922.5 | 11.7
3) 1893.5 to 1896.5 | 11.4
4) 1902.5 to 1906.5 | 12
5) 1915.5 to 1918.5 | 11.8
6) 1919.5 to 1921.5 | 11.7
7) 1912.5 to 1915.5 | 11.6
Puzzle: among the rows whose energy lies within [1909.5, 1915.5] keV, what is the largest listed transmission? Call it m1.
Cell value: 12.05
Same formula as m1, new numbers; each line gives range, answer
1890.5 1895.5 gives 11.77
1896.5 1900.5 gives 11.69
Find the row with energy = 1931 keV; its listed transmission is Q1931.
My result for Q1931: 11.2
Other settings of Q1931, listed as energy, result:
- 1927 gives 11.47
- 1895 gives 11.6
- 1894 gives 11.13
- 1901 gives 11.1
